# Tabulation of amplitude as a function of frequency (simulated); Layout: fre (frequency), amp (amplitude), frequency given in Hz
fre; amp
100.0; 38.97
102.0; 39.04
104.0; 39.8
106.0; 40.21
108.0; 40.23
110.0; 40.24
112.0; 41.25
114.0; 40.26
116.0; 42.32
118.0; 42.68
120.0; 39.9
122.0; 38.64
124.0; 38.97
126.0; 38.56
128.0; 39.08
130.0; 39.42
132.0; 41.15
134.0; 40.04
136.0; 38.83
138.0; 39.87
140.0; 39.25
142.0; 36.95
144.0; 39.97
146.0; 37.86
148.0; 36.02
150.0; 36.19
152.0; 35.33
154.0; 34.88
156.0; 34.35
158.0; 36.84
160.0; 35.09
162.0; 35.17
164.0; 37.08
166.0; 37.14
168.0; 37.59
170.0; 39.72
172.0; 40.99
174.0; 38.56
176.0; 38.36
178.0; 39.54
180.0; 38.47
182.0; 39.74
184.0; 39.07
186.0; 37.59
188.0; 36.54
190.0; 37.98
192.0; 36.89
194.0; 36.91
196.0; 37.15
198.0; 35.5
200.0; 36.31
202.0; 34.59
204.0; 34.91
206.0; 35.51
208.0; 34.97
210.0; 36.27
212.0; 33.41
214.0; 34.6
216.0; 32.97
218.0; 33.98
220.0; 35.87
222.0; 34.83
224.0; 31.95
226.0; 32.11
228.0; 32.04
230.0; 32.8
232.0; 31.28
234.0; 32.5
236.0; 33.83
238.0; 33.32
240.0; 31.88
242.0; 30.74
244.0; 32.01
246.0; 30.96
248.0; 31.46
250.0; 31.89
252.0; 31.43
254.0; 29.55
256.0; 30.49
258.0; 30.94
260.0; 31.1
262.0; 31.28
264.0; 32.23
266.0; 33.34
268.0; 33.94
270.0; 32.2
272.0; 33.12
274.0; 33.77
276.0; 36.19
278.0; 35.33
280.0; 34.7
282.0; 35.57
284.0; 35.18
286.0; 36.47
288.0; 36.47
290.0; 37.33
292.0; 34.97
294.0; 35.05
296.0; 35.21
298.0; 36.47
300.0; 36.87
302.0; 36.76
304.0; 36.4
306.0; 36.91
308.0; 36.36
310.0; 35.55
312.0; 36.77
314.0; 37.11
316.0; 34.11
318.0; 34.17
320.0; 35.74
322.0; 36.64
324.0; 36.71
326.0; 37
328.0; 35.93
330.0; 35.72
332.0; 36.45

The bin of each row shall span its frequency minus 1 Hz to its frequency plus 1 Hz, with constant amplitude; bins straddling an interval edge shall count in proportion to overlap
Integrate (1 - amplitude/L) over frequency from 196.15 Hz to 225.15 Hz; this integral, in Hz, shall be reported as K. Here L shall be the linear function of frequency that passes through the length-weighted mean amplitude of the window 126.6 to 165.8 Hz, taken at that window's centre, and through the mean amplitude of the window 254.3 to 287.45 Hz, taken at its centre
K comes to 0.6 Hz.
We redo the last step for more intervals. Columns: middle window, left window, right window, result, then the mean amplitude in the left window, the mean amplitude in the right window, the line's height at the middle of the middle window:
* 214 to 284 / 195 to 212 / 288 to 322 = 5.85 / 35.5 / 36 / 35.7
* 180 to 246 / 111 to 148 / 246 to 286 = 1.55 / 39.6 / 32.9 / 35.5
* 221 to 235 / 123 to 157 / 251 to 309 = 1.26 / 38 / 34.3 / 35.7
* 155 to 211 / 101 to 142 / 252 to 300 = 0.66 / 39.9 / 34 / 37.5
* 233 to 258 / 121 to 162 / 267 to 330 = 3.25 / 37.8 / 35.6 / 36.4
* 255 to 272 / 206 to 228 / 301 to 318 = 1.50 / 34.1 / 36.1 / 35.1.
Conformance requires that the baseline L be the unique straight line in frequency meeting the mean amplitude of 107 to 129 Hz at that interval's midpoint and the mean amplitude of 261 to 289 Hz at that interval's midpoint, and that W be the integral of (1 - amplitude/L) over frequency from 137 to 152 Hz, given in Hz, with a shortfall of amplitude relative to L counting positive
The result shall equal 0.5 Hz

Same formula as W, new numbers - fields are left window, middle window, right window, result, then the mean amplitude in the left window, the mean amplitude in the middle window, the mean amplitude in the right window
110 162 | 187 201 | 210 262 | -0.7 Hz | 38.5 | 36.8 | 32.4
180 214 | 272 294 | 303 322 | 0.4 Hz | 36.5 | 35.5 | 35.9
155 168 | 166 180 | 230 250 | -1.4 Hz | 36.1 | 38.9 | 32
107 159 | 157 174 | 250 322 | 0.2 Hz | 38.8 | 37.5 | 34.5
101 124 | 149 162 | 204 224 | 0.9 Hz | 40.4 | 35.4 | 34.6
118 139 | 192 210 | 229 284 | -0.1 Hz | 39.6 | 35.8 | 32.6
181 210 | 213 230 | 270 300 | 1.3 Hz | 36.7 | 33.5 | 35.4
